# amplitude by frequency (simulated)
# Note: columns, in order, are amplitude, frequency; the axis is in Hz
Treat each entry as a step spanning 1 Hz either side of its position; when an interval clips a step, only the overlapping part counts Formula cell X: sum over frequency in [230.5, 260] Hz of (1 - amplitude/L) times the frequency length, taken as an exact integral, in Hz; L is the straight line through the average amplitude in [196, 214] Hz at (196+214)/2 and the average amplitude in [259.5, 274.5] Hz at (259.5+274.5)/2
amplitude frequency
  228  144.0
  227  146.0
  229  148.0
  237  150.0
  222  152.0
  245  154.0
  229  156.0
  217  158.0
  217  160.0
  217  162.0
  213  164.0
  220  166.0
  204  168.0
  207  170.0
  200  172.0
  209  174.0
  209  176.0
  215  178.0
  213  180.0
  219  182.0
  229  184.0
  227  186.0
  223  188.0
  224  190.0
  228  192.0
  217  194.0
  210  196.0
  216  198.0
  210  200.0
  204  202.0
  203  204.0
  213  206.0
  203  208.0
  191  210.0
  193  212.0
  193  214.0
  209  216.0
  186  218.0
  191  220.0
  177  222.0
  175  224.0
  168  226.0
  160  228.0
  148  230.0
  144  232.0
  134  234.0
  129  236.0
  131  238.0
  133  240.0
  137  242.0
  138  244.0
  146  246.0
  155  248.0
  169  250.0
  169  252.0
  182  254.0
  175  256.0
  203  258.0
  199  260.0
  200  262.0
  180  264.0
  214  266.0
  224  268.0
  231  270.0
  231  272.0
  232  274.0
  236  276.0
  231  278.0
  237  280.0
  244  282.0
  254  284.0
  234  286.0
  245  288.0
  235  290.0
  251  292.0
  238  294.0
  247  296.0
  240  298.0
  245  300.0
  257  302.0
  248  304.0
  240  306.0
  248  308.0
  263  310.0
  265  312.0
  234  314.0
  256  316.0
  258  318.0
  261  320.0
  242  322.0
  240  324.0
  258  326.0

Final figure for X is 7.8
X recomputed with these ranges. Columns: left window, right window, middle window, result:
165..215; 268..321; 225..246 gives 7.74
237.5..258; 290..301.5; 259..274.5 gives -1.78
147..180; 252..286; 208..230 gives 3.40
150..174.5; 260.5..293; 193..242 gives 9.50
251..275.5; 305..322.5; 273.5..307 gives -1.84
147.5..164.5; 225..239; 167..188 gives -1.20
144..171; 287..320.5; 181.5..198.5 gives 0.47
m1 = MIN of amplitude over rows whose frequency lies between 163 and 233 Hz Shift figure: 144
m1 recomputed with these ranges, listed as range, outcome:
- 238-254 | 131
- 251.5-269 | 169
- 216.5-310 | 129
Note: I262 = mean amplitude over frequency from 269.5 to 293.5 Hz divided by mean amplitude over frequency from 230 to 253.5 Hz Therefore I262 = 1.6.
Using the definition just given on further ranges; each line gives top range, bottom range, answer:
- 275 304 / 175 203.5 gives 1.12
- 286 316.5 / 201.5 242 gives 1.43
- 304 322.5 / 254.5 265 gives 1.32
